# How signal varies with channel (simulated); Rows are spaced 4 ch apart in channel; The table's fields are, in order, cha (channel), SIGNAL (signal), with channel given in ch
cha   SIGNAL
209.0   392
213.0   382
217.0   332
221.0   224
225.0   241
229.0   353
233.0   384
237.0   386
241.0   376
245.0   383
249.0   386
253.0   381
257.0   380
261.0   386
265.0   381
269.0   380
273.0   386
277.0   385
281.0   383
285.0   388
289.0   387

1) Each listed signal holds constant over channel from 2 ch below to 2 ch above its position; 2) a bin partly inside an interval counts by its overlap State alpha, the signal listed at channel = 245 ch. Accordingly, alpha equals 383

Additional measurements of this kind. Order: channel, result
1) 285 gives 388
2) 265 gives 381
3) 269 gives 380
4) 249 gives 386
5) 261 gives 386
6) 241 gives 376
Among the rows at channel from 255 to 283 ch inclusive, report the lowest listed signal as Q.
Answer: 380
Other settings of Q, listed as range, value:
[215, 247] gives 224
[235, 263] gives 376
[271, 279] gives 385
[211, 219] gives 332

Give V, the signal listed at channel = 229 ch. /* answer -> 353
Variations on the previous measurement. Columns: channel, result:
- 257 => 380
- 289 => 387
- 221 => 224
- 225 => 241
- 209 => 392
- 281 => 383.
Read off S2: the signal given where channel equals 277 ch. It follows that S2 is 385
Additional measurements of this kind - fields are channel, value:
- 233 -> 384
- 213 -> 382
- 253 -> 381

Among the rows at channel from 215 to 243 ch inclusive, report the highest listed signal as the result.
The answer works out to 386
